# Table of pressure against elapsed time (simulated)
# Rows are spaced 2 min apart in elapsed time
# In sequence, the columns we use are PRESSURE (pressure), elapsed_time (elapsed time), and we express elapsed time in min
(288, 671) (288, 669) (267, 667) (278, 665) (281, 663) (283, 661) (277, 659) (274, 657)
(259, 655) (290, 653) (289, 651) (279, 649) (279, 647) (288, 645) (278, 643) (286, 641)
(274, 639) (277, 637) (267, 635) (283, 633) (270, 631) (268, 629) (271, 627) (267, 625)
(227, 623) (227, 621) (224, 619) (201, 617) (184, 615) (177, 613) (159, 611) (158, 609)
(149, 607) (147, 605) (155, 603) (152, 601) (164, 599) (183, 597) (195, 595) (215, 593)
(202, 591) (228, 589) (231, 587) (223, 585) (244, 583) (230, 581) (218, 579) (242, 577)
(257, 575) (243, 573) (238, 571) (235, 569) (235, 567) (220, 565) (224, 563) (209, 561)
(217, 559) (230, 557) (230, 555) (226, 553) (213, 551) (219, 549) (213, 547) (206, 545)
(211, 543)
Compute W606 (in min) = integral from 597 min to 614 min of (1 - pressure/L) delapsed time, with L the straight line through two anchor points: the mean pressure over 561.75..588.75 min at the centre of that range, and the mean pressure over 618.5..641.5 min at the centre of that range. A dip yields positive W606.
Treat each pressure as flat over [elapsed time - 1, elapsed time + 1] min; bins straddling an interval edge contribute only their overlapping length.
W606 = 6.1 min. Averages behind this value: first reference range 233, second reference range 262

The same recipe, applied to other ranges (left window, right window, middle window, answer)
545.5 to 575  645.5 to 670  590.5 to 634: 8.78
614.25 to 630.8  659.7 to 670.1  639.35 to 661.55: -1.30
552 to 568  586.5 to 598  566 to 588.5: -2.13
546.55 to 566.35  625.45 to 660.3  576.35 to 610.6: 6.80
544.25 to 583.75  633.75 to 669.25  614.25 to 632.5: 1.58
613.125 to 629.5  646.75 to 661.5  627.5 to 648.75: -1.87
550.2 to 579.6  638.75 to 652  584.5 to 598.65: 2.19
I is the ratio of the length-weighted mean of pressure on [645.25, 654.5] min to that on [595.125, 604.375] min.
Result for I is 1.71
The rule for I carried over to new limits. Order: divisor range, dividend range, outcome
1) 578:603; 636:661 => 1.36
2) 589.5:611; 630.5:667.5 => 1.61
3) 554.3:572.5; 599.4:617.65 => 0.72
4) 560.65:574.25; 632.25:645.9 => 1.21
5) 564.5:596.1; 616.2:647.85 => 1.15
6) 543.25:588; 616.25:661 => 1.17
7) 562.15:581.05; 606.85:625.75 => 0.85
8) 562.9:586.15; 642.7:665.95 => 1.19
